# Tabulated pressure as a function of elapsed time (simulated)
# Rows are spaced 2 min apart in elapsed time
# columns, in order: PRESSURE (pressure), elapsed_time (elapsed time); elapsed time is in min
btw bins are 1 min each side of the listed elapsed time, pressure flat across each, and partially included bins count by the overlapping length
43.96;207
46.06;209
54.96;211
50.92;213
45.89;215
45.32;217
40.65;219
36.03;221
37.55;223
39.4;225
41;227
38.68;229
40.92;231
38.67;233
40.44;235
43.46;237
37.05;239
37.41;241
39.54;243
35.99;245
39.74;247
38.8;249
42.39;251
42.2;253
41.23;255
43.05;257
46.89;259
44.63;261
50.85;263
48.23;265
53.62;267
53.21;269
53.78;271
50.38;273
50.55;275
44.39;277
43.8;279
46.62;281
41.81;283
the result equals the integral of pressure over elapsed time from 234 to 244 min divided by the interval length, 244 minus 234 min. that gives 39.6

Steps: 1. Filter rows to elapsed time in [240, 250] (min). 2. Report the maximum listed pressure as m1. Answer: 39.74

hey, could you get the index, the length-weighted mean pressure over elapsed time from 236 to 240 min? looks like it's 40.3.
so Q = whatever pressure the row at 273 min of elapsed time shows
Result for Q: 50.38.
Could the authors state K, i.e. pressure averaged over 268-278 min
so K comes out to 50.5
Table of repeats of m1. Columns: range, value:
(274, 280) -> 50.55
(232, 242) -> 43.46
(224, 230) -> 41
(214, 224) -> 45.89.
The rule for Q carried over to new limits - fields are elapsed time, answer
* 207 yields 43.96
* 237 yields 43.46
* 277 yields 44.39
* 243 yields 39.54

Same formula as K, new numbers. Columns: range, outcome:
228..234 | 39.4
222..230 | 39.2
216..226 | 39.8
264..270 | 51.7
